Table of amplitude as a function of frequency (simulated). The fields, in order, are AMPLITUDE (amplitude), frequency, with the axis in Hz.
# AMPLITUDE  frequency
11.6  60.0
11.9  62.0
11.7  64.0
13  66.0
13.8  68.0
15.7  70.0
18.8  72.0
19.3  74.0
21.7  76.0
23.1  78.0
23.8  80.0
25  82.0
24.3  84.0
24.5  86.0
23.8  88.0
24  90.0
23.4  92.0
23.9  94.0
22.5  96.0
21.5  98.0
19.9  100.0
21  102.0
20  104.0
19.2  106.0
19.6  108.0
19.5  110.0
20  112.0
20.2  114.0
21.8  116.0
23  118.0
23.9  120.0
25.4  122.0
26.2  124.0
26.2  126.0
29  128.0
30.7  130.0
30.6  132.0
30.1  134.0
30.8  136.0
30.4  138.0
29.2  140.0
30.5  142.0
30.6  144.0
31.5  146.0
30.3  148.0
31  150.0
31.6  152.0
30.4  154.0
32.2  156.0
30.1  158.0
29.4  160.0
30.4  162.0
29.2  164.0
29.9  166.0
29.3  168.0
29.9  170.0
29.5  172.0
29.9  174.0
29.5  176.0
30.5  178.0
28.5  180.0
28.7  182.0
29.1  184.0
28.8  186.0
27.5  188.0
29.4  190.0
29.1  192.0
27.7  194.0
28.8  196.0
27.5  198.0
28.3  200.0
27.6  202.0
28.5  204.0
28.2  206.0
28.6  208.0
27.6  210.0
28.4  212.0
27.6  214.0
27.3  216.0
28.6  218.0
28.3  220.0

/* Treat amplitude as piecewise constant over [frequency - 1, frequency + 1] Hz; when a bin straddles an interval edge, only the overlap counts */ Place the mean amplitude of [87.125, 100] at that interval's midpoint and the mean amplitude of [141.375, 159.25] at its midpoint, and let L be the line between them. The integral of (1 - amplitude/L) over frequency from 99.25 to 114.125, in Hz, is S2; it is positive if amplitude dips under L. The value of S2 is 2.9 Hz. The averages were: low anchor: 22.9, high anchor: 30.9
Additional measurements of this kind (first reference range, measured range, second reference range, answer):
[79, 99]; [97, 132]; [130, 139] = 5.9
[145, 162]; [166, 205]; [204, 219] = 0.6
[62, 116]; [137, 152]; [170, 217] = -3.5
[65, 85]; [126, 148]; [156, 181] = -3.1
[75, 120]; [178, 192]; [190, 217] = -0.9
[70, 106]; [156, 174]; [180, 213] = -2.3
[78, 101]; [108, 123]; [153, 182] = 2.2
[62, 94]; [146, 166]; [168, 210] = -3.3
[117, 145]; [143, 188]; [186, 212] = -2.6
